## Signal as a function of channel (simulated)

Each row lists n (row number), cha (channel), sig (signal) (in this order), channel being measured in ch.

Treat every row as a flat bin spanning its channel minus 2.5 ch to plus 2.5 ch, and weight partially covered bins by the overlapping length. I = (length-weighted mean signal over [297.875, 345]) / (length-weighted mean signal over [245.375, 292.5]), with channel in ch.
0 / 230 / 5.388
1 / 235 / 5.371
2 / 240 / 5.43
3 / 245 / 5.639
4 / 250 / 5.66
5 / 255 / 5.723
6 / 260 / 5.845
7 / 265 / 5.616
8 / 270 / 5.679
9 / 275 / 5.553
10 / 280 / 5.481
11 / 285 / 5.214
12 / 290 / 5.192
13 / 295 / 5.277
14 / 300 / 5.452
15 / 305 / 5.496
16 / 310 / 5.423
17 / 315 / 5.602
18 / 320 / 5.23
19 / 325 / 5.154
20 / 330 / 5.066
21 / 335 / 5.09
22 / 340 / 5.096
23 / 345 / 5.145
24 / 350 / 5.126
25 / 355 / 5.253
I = 0.95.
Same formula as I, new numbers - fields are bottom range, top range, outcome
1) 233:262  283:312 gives 0.95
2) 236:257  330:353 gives 0.91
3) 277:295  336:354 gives 0.97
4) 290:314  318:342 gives 0.95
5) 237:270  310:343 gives 0.92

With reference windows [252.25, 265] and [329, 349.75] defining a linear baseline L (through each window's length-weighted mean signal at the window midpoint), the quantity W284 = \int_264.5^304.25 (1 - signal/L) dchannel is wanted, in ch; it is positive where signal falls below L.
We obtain 0.8 ch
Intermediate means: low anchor 5.75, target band 5.43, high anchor 5.1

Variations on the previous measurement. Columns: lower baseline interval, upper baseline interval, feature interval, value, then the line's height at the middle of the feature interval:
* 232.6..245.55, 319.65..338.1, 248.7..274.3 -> -1.5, 5.37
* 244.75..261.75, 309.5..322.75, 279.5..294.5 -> 0.8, 5.56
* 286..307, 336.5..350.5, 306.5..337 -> -0.3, 5.22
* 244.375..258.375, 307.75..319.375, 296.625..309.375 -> 0.1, 5.51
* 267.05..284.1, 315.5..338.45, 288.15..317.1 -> -0.3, 5.35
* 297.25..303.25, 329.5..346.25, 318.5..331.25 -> 0.2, 5.22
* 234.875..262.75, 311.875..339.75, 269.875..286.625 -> 0.0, 5.48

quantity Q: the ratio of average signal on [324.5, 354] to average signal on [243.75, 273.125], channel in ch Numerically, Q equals 0.90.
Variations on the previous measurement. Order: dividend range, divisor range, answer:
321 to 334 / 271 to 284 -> 0.93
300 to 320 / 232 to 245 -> 1.00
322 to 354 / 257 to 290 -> 0.92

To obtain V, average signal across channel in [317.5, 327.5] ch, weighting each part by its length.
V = 5.19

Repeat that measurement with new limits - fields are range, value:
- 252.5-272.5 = 5.72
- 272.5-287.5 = 5.42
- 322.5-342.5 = 5.1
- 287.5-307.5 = 5.35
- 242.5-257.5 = 5.67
